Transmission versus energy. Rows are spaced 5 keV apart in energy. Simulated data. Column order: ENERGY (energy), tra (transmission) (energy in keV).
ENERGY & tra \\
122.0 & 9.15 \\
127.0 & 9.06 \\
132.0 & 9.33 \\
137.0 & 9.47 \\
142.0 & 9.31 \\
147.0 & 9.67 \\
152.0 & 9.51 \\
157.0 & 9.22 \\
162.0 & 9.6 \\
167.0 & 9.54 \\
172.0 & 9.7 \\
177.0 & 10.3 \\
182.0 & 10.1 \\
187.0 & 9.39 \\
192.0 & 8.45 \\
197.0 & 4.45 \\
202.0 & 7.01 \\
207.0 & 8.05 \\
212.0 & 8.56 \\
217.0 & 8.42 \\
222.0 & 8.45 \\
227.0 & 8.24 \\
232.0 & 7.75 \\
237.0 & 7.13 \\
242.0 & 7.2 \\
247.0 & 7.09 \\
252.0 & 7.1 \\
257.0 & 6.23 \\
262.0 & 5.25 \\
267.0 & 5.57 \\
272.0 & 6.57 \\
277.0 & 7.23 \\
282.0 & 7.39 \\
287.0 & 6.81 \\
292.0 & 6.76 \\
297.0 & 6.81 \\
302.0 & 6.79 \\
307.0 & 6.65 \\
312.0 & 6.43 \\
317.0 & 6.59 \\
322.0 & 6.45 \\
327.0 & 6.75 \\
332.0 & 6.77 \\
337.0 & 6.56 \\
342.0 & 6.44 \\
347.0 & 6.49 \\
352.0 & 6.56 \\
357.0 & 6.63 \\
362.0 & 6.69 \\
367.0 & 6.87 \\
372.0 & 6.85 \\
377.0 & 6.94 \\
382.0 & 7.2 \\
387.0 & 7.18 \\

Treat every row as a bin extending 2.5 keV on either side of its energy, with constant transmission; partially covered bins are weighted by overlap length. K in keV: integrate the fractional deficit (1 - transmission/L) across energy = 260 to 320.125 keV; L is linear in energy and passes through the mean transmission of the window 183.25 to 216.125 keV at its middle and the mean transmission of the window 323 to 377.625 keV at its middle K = 4.5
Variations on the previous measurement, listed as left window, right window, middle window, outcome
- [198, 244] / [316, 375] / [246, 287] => 4.5 keV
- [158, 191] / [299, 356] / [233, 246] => 1.8 keV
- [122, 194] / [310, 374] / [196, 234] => 3.7 keV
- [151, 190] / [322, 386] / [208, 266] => 8.4 keV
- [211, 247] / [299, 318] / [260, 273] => 2.8 keV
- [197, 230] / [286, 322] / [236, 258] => 1.2 keV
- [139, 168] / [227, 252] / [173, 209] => 1.1 keV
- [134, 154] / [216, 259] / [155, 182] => -2.3 keV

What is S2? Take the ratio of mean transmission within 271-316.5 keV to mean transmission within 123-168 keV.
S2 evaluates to 0.7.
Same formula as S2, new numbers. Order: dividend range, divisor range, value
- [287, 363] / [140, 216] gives 0.75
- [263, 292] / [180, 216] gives 0.83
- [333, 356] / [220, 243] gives 0.84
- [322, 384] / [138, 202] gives 0.74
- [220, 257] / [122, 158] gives 0.80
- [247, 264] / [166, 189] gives 0.65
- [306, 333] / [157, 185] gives 0.67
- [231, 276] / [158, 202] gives 0.75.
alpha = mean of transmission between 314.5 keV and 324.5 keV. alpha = 6.52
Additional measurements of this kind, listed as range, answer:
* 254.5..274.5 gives 5.91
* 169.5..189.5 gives 9.87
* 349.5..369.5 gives 6.69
